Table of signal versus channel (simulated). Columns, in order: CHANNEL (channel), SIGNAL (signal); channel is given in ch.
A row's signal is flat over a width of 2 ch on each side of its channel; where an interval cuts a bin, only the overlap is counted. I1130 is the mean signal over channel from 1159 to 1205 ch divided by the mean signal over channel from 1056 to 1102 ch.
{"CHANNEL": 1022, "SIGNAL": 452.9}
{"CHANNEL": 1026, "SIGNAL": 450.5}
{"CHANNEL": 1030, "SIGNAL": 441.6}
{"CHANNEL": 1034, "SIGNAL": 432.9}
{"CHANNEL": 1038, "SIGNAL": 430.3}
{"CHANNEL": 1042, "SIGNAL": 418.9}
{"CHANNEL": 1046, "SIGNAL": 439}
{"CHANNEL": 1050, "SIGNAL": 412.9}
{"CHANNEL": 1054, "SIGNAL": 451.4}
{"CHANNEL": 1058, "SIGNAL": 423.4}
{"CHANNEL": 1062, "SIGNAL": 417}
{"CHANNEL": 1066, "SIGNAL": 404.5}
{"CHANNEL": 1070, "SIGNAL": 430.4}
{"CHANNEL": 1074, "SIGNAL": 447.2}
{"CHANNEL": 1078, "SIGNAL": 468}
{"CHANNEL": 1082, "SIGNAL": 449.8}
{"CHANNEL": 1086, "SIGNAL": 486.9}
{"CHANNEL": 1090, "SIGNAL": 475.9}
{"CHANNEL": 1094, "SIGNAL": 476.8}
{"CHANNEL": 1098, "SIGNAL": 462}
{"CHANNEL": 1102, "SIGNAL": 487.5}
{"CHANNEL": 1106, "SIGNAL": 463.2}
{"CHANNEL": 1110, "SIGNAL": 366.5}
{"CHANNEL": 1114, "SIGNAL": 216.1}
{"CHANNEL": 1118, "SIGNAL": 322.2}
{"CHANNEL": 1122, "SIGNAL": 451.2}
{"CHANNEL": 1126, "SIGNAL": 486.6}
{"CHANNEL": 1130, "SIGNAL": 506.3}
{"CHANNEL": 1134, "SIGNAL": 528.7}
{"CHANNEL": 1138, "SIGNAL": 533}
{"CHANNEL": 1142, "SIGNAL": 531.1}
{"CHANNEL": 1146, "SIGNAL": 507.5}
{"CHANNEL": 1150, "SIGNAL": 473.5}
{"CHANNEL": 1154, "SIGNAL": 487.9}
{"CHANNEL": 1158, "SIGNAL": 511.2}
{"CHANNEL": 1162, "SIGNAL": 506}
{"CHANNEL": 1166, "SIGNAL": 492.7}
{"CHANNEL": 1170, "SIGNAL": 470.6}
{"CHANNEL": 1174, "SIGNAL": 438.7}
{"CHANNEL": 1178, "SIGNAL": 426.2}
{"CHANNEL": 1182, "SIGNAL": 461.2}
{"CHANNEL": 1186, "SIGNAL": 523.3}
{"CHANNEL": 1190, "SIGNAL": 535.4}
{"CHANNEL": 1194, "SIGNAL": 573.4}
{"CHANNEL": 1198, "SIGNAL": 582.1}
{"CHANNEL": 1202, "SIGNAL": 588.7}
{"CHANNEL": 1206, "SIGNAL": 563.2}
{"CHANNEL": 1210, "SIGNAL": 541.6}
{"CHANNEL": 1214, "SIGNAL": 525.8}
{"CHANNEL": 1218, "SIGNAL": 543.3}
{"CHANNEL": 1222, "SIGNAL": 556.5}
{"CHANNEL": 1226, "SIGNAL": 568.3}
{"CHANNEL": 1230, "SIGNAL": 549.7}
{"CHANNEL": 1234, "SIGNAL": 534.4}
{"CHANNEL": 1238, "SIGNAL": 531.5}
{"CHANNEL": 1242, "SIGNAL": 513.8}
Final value 1.13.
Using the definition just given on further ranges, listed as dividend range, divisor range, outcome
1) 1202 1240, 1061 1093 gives 1.22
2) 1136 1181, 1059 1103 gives 1.08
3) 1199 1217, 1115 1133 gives 1.28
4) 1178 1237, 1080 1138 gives 1.22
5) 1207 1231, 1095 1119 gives 1.40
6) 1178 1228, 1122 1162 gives 1.07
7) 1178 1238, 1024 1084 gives 1.25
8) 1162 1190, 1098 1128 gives 1.18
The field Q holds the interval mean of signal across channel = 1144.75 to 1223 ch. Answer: 515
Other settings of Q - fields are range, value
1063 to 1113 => 446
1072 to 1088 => 463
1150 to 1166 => 497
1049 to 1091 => 442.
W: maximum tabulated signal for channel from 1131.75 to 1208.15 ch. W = 588.7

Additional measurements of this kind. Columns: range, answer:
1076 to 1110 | 487.5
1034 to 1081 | 468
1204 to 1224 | 563.2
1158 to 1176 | 511.2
